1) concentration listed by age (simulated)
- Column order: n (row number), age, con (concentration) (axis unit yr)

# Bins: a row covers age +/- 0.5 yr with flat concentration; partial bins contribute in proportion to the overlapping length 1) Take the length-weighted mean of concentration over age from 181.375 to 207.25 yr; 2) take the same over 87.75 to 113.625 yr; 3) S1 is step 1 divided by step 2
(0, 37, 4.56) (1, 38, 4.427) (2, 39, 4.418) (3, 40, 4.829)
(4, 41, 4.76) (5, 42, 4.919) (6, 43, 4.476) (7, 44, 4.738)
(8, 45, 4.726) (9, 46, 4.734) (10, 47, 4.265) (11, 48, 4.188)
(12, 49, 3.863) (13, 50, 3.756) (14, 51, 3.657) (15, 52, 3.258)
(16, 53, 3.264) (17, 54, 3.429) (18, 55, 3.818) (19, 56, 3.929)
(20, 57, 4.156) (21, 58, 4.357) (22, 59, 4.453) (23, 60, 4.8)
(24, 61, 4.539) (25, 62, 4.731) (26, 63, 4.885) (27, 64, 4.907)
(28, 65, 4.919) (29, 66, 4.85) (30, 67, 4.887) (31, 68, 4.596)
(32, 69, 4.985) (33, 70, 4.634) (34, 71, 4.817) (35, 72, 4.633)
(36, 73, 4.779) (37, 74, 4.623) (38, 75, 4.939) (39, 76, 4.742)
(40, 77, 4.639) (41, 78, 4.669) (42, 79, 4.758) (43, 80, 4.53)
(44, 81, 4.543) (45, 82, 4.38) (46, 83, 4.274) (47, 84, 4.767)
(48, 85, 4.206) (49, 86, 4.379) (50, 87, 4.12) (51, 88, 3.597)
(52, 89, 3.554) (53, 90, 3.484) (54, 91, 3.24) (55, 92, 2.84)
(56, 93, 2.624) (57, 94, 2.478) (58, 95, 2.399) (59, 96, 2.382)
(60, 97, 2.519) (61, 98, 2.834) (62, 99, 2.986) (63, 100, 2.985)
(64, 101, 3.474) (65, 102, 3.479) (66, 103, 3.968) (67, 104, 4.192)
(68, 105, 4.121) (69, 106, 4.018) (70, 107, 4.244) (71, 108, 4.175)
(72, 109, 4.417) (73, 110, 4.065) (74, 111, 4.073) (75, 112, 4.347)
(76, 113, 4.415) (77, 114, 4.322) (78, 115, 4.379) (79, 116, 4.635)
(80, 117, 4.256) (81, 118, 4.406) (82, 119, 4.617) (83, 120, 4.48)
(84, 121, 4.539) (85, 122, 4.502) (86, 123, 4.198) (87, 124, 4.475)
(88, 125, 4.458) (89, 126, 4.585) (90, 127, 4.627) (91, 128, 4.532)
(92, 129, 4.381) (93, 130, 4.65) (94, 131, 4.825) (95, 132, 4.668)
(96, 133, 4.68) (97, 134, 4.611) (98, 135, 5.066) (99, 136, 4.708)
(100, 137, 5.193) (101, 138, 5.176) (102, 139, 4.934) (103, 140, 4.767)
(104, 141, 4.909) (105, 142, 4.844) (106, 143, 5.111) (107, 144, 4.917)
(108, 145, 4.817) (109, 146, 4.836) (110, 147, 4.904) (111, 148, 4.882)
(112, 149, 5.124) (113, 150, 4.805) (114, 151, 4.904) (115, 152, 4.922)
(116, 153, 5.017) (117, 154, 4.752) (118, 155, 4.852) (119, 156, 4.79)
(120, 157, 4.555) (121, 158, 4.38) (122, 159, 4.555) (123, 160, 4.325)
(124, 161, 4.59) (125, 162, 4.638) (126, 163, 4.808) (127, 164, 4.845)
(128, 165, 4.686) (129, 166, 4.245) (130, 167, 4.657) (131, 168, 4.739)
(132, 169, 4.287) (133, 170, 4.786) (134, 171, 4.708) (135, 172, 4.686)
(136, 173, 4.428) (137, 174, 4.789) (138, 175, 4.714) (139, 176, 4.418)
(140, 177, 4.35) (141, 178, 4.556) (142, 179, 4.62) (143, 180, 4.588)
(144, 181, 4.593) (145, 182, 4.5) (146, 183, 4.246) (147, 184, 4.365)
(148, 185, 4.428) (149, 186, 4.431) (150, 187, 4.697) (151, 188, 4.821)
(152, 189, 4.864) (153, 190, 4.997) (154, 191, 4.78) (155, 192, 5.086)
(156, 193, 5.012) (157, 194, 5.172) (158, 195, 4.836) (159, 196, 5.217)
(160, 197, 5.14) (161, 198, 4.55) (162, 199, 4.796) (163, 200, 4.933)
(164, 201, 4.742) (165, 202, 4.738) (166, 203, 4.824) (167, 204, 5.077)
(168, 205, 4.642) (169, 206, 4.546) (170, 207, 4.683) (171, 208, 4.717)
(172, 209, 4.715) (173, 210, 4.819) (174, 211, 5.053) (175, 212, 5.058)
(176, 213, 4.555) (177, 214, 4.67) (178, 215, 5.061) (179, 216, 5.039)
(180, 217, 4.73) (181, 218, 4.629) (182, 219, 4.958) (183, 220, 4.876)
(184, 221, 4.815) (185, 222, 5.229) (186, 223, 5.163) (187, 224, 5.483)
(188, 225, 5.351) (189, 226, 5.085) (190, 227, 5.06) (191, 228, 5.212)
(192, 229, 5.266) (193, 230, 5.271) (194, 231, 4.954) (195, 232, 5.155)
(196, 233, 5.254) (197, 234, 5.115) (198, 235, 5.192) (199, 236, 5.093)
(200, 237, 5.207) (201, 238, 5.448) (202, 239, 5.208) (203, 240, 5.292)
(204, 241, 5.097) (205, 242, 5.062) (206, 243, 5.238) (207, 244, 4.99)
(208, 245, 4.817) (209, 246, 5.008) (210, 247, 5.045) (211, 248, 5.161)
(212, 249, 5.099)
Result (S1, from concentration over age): 1.36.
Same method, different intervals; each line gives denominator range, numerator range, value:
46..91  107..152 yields 1.07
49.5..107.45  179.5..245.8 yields 1.22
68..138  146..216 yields 1.13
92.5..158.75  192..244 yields 1.15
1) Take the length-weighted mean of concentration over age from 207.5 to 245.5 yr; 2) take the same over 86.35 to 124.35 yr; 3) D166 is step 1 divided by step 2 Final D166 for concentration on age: 1.33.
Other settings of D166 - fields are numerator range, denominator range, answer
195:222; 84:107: 1.42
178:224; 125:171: 1.01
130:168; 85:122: 1.27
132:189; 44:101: 1.15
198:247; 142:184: 1.07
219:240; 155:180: 1.13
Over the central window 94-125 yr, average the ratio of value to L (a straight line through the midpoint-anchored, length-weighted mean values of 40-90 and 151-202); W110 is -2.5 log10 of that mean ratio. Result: 0.16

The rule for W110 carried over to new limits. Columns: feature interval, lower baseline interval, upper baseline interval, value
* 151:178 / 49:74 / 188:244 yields 0.03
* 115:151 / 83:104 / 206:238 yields -0.21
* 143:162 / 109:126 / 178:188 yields -0.08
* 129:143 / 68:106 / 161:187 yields -0.13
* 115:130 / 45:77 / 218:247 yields 0.04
